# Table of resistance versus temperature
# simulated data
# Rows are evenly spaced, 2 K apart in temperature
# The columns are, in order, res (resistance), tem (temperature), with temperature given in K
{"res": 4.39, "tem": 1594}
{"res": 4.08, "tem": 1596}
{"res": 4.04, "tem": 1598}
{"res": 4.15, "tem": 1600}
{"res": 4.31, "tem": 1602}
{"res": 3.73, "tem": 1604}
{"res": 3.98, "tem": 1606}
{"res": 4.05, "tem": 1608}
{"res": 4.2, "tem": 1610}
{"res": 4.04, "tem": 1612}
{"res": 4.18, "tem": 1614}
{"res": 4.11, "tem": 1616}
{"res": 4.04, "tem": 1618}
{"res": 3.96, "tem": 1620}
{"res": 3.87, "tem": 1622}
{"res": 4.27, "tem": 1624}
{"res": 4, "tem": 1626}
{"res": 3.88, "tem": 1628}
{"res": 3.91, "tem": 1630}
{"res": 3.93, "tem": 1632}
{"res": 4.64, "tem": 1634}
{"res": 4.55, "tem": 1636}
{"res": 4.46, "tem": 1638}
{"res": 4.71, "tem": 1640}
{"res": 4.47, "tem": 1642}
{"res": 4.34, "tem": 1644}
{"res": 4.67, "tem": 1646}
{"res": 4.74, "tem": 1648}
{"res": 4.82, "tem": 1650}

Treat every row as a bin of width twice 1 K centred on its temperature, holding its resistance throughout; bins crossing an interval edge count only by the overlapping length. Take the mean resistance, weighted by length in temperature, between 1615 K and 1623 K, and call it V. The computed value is 4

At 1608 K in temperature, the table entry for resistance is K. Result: 4.05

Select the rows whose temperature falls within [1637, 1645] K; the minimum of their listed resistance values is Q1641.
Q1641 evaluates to 4.34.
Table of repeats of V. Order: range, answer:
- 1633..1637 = 4.59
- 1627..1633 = 3.91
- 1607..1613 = 4.1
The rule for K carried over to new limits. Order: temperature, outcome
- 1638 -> 4.46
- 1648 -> 4.74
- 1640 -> 4.71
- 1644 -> 4.34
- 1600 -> 4.15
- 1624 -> 4.27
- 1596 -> 4.08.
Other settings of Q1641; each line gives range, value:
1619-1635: 3.87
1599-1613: 3.73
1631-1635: 3.93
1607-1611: 4.05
